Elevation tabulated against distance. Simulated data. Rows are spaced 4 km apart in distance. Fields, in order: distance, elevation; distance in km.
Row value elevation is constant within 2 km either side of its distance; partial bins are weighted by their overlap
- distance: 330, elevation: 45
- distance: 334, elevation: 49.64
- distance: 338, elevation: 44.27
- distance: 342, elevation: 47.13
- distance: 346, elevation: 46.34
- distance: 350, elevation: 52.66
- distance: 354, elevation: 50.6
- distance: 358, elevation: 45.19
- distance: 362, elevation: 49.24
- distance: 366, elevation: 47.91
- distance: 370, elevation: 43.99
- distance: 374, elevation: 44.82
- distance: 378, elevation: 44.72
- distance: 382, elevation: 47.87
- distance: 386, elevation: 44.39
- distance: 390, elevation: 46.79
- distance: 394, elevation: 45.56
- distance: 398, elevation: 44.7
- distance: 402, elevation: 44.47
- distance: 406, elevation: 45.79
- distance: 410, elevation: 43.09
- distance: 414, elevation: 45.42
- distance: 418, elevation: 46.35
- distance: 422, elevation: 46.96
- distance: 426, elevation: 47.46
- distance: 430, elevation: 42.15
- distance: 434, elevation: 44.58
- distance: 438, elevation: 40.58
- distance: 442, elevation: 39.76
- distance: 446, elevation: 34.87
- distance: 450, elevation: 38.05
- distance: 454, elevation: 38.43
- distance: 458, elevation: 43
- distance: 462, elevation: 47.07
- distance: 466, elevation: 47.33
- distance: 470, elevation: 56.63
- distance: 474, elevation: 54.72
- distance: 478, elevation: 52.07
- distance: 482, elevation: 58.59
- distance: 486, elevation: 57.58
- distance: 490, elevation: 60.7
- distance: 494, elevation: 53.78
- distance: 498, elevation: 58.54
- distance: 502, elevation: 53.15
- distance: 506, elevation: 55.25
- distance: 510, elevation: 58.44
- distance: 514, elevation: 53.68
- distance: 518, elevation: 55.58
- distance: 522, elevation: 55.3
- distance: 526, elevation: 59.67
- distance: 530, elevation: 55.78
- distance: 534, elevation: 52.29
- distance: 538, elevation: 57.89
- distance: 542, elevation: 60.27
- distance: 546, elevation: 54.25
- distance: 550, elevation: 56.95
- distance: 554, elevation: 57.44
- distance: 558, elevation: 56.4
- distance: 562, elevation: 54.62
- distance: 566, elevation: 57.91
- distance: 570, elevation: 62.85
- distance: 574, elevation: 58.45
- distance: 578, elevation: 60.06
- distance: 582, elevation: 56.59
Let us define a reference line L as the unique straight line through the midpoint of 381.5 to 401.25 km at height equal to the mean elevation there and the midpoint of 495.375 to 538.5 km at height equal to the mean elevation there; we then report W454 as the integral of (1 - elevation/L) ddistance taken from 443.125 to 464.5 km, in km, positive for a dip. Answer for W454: 4.3 km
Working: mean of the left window 45.6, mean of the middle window 40.4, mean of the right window 55.9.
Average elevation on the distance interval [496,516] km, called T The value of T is 55.8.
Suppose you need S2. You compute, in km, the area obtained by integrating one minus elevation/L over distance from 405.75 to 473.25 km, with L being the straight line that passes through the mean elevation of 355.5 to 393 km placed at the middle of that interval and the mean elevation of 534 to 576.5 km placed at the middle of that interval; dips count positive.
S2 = 8.19 km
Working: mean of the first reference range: 46.1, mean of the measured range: 44.1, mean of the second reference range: 57.5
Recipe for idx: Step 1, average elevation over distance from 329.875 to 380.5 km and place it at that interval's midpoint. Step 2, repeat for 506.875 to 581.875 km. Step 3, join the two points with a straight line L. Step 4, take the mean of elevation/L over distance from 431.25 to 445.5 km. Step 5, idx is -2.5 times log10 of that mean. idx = 0.25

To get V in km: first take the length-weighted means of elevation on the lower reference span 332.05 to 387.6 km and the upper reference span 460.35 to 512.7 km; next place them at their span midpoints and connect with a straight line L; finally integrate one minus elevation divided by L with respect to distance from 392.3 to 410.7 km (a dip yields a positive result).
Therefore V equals 1.79 km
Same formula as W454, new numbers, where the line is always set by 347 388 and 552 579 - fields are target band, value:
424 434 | 1.1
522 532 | -0.2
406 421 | 1.4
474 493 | -1.1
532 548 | 0.2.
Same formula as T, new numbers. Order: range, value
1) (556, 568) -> 56.3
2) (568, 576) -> 60.7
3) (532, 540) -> 55.1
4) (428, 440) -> 42.4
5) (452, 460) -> 40.7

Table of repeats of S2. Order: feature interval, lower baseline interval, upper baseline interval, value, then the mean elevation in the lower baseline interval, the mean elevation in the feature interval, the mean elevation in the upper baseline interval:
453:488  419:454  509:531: -2.3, 41.7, 51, 56.3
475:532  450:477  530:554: -4.9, 47.3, 56.3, 56.4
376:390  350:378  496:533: 0.7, 47.2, 45.8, 56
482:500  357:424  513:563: -1.7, 45.7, 57.8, 56.2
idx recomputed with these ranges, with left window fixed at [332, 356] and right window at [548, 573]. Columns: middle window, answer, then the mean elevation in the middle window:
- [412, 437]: 0.15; 45.3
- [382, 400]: 0.11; 45.6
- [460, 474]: 0.06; 51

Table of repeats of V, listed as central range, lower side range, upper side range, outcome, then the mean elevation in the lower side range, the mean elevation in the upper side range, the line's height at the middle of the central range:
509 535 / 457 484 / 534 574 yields -0.3 km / 51.7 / 57.4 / 55.2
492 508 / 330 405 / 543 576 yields -0.3 km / 46.6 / 57.4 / 54.1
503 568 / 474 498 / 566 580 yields 2.5 km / 56.6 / 60.1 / 58.6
